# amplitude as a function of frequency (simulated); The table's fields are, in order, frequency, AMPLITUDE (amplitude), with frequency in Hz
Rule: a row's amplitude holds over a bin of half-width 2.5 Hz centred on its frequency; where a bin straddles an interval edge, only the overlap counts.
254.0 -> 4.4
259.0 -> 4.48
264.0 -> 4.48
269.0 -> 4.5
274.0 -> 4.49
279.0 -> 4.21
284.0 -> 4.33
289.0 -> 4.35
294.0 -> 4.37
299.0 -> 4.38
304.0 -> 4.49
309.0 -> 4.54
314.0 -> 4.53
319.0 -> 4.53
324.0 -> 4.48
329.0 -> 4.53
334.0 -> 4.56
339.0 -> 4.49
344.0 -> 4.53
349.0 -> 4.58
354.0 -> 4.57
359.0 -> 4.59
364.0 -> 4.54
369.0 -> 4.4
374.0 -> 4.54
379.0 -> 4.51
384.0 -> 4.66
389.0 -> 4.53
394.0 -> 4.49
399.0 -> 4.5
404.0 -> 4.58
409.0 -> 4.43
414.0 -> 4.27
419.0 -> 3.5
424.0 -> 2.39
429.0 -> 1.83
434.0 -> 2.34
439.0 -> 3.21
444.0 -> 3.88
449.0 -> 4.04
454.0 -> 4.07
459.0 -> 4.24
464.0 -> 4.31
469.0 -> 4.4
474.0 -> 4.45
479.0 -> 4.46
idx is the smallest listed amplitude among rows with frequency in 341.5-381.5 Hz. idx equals 4.4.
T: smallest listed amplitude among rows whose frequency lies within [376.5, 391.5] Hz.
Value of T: 4.51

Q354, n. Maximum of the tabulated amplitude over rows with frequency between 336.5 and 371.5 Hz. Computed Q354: 4.59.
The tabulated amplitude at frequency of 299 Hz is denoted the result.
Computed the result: 4.38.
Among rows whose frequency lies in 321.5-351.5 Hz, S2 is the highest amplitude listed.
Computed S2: 4.58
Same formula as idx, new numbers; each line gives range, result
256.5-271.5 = 4.48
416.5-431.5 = 1.83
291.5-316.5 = 4.37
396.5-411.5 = 4.43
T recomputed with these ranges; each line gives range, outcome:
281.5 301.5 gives 4.33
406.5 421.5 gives 3.5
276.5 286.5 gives 4.21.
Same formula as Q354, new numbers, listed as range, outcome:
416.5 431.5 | 3.5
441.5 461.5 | 4.24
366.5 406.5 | 4.66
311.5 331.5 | 4.53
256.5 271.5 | 4.5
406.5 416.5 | 4.43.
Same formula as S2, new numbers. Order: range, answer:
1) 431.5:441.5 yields 3.21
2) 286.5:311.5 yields 4.54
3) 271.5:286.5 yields 4.49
